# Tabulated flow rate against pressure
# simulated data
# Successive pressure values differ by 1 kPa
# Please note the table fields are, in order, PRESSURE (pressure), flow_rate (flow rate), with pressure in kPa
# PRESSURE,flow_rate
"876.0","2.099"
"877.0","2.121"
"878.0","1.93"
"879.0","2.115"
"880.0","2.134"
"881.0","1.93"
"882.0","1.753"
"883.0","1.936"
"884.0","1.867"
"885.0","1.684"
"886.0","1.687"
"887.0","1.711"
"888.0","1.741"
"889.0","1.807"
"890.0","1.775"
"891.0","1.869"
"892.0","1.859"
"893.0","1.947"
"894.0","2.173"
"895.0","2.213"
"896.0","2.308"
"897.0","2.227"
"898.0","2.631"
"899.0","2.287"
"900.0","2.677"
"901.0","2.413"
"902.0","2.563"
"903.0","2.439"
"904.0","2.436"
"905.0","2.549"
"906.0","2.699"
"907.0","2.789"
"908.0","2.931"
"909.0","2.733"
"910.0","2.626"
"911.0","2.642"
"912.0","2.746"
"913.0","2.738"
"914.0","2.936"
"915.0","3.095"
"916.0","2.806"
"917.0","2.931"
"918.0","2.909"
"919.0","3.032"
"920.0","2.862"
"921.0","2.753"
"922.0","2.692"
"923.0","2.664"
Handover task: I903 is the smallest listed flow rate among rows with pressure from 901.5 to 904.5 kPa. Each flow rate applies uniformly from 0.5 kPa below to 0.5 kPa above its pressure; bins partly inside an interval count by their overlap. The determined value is 2.436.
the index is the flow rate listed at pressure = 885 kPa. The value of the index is 1.684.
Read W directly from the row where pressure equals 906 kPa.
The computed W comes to 2.699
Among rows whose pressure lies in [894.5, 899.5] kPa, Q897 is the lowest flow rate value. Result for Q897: 2.213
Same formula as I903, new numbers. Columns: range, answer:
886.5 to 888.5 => 1.711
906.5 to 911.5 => 2.626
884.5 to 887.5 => 1.684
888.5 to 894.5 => 1.775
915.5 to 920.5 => 2.806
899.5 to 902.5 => 2.413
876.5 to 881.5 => 1.93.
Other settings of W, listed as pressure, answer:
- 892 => 1.859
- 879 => 2.115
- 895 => 2.213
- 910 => 2.626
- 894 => 2.173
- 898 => 2.631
